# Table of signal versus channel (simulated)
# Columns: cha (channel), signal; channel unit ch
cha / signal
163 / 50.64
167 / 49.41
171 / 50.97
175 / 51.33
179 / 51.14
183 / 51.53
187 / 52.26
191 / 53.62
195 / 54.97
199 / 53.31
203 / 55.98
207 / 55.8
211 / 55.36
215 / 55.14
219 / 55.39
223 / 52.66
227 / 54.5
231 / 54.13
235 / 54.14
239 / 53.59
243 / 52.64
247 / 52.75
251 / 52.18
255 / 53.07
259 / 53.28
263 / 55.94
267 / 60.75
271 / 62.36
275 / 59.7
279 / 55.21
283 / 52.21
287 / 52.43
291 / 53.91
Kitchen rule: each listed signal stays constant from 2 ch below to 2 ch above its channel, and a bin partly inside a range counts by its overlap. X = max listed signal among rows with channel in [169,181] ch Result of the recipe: 51.33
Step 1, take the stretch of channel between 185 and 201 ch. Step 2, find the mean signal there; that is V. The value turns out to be 53.5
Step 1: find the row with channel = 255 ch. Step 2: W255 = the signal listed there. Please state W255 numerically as 53.07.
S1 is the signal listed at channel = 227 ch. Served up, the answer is 54.5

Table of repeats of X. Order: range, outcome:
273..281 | 59.7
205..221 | 55.8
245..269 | 60.75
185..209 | 55.98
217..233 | 55.39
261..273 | 62.36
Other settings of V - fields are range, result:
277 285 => 53.7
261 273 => 59.7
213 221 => 55.3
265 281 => 59.5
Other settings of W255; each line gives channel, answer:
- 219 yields 55.39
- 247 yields 52.75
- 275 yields 59.7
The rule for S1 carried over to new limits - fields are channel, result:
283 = 52.21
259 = 53.28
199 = 53.31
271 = 62.36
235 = 54.14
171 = 50.97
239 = 53.59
